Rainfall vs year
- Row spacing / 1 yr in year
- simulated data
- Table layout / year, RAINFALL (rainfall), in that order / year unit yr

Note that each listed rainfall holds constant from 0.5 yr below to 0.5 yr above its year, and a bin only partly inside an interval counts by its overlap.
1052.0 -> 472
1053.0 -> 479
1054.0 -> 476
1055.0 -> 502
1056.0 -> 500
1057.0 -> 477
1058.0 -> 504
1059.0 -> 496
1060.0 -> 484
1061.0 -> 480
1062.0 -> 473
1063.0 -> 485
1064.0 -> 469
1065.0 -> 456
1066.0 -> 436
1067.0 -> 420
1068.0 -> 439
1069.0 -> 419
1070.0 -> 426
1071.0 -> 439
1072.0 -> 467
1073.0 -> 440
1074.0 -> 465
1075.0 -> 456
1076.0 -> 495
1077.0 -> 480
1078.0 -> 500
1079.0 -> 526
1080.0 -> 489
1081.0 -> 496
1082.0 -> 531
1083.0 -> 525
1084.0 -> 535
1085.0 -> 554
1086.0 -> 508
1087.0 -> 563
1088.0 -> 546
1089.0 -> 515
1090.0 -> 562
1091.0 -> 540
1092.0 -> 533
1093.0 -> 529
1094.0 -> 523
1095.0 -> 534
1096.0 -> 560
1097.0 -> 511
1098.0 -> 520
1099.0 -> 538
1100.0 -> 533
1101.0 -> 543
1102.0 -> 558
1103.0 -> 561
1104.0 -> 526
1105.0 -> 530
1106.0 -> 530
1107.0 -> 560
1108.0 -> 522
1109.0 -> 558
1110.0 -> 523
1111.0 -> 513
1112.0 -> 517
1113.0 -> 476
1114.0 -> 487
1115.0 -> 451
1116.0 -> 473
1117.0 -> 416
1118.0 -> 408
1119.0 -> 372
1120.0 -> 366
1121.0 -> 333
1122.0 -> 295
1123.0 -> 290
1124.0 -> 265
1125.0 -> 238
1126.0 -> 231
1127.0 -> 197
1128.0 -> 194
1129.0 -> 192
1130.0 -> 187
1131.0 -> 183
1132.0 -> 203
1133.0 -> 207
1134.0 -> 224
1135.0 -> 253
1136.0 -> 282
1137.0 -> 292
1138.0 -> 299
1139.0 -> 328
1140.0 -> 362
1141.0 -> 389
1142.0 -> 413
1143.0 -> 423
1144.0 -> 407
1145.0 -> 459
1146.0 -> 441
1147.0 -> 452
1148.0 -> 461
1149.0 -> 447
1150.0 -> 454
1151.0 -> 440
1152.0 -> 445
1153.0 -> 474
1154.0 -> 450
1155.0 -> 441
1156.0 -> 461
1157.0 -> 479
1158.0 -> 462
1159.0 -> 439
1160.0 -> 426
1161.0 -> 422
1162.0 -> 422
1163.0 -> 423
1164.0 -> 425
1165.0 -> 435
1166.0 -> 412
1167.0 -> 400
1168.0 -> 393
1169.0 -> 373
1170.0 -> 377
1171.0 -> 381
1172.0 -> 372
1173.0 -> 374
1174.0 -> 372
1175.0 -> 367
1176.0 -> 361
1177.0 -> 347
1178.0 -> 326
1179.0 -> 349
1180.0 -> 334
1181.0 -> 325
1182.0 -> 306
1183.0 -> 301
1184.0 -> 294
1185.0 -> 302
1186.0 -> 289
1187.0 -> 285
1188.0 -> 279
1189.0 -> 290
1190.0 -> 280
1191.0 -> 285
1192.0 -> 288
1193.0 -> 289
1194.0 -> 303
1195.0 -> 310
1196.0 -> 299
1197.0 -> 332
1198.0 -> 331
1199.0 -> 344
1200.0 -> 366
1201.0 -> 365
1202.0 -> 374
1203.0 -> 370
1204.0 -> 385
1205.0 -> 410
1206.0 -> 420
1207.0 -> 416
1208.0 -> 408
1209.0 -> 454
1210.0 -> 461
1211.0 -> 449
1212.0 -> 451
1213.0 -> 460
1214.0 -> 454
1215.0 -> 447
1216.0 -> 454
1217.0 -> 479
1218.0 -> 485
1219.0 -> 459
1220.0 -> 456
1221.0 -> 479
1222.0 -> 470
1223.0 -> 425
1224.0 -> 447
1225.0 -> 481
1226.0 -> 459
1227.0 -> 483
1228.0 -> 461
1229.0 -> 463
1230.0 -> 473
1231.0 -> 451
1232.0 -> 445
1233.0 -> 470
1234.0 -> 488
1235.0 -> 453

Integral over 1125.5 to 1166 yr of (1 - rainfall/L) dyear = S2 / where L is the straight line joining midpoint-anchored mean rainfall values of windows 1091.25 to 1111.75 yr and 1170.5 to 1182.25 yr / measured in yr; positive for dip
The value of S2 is 5.1 yr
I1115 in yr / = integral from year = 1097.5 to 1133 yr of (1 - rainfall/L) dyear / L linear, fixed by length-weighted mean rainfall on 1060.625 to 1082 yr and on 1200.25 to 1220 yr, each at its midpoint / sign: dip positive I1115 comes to 3.9 yr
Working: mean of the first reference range 466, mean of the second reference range 431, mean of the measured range 405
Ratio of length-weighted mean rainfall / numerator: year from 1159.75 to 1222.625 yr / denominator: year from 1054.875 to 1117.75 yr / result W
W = 0.75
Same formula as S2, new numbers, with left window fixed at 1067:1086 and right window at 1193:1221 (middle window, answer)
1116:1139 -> 9.0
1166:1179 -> 1.6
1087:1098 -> -1.5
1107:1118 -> -0.8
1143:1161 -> -0.5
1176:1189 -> 3.3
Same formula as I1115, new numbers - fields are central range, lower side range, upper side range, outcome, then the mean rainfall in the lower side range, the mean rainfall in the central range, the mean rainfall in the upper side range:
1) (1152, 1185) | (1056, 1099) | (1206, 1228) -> 5.5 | 496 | 391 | 455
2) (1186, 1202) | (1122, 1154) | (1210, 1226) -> 4.2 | 328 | 311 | 460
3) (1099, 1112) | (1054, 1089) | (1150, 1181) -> -2.3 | 485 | 537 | 406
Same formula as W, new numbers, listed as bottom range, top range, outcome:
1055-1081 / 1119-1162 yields 0.75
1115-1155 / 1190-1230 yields 1.19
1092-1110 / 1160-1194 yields 0.65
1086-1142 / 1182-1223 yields 0.90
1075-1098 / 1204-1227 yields 0.86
